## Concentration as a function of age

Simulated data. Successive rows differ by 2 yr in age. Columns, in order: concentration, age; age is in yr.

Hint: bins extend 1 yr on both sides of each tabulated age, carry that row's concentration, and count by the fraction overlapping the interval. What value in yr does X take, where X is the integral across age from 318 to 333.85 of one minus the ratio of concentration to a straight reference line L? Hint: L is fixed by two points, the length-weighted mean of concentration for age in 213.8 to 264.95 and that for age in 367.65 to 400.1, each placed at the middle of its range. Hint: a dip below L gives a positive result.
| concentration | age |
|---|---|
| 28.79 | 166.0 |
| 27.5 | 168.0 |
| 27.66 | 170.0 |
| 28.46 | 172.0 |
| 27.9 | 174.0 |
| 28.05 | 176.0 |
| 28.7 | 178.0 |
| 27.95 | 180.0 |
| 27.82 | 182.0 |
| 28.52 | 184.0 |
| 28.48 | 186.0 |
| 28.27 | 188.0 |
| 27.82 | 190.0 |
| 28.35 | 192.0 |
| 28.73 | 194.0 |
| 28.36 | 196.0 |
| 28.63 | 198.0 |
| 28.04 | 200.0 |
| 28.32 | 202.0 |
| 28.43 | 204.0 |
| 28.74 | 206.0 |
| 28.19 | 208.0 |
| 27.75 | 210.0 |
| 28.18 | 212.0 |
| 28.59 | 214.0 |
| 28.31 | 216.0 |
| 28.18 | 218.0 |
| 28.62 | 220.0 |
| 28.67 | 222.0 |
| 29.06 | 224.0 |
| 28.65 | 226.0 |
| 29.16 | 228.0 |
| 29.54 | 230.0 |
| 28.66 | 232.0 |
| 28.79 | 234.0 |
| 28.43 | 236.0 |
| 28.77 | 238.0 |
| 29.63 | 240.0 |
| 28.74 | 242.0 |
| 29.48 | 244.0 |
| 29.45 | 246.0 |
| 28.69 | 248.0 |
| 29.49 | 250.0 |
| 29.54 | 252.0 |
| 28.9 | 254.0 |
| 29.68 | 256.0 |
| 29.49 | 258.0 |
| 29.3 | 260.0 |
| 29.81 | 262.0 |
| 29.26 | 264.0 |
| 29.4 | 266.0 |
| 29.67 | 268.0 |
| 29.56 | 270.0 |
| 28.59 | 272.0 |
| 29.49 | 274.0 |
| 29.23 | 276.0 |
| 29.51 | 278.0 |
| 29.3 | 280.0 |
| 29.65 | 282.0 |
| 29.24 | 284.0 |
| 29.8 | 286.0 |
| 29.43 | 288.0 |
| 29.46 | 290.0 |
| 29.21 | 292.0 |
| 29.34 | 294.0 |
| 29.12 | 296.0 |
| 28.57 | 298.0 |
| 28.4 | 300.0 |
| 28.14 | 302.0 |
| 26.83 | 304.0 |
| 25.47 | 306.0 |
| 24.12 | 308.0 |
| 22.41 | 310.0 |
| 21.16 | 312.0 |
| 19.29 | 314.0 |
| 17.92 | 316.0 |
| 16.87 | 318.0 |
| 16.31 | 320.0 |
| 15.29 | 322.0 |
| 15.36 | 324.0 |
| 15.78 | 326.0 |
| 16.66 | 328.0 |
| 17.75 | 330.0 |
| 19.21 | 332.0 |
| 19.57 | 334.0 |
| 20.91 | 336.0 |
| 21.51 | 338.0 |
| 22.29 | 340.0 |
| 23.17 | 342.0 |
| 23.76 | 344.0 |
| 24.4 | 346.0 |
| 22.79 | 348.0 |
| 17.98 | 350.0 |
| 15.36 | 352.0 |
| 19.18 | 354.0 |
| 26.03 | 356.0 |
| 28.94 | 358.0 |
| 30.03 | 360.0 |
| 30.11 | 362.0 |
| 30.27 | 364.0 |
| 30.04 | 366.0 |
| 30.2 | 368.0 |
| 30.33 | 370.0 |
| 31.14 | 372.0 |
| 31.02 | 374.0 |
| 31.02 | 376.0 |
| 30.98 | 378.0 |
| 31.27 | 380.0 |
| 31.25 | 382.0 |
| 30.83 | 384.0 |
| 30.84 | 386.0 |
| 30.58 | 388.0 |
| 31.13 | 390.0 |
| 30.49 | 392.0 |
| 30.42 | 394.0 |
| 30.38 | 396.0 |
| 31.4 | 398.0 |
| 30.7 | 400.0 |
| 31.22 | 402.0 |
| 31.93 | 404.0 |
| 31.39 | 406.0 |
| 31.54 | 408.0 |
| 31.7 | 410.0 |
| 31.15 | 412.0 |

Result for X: 7.0 yr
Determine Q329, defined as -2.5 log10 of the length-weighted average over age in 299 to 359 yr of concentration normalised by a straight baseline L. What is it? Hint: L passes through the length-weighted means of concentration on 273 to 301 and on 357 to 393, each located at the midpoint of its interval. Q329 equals 0.38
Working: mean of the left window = 29.3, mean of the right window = 30.6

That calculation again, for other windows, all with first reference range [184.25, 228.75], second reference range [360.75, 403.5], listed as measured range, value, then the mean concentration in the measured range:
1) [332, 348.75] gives 0.339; 22.1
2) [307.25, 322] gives 0.471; 19.4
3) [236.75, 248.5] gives -0.008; 29.1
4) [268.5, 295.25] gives 0.002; 29.4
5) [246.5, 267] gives -0.010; 29.4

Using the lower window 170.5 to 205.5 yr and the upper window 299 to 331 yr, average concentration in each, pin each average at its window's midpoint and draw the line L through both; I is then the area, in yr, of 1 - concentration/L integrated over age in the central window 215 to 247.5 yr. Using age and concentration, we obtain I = -4.15 yr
